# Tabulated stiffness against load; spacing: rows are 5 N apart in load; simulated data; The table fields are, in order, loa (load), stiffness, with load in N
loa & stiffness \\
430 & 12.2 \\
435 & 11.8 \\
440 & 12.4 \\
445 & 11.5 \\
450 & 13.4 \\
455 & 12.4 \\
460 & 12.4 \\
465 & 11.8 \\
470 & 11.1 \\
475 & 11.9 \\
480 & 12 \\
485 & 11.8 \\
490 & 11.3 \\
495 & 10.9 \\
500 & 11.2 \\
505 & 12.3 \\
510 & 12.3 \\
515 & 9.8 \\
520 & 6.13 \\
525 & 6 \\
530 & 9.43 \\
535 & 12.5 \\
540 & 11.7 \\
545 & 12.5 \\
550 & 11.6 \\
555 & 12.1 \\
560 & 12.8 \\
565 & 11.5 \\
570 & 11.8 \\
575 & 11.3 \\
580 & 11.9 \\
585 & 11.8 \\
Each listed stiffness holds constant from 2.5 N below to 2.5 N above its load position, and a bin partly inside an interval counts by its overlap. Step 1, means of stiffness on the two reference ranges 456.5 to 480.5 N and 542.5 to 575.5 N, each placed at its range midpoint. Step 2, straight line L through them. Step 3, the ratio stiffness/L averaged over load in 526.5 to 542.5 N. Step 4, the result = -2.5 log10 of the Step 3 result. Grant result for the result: 0.10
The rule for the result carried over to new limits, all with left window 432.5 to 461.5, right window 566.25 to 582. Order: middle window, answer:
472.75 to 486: 0.02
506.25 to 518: 0.09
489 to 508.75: 0.05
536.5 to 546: -0.02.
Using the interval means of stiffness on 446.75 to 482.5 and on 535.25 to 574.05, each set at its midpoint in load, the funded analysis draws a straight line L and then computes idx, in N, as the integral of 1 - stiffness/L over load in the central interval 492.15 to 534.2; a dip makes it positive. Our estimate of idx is 7.60 N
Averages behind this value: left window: 12.1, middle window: 9.88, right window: 12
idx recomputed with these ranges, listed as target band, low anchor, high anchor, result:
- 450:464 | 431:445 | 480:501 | -0.9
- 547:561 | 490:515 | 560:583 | -0.5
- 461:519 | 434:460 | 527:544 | 2.0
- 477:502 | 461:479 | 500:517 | 0.3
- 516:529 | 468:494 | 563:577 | 5.3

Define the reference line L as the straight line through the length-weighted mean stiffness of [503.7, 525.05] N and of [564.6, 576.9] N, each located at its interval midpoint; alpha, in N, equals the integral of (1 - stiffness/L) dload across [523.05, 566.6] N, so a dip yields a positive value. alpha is -2.2 N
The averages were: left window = 9.52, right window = 11.6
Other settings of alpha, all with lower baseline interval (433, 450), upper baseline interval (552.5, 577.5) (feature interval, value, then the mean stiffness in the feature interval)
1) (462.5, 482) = 0.61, 11.7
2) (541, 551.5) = -0.10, 12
